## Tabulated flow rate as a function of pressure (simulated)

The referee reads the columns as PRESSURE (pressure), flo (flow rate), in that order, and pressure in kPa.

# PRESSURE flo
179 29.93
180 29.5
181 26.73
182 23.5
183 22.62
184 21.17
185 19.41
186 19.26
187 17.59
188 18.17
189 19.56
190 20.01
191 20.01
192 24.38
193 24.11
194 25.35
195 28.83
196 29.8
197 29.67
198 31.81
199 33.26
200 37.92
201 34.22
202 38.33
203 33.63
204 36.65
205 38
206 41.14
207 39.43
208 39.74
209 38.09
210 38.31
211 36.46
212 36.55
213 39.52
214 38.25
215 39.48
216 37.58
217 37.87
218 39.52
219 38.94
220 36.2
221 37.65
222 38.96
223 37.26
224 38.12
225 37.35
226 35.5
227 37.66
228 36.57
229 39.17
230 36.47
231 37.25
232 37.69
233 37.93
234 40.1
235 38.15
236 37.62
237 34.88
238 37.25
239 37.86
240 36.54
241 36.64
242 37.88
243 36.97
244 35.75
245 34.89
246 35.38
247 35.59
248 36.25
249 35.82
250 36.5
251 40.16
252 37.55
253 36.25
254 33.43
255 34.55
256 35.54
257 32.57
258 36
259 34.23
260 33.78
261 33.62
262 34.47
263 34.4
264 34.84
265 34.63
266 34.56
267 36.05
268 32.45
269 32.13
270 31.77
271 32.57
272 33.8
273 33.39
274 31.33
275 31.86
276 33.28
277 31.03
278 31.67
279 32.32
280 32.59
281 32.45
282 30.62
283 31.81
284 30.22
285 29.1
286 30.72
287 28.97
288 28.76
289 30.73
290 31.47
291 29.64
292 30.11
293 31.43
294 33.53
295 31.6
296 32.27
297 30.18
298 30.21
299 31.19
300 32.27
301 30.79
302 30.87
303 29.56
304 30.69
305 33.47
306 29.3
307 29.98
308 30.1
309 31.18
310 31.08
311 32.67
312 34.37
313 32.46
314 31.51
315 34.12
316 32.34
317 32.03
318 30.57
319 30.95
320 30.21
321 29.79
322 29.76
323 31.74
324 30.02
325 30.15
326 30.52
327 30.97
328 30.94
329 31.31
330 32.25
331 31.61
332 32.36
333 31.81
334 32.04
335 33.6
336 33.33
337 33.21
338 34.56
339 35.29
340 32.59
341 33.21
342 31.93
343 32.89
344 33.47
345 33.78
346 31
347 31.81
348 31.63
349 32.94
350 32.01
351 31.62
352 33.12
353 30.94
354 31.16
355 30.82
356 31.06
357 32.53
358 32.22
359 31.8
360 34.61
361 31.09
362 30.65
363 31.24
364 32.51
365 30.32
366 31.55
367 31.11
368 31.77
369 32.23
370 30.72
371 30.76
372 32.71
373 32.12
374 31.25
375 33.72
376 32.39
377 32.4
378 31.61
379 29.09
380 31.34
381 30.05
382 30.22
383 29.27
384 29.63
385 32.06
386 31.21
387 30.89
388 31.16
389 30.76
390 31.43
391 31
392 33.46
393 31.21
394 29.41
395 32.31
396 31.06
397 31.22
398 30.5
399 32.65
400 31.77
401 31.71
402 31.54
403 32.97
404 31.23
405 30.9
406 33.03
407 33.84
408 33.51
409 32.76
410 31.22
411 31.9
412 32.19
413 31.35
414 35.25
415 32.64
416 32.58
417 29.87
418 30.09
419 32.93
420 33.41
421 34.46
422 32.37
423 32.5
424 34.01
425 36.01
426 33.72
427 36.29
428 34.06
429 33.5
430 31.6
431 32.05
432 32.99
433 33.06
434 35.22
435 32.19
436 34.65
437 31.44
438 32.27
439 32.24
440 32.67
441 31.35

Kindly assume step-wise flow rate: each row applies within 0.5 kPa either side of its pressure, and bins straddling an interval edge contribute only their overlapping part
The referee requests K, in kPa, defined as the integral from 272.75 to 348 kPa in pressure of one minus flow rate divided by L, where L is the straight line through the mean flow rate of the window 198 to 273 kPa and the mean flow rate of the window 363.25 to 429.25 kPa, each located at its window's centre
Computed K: 6.0 kPa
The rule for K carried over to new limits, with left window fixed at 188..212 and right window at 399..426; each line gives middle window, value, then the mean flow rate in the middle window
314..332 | 0.6 kPa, 31.2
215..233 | -3.2 kPa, 37.7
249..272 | -1.8 kPa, 34.6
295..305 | 0.4 kPa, 31.1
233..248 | -2.2 kPa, 36.8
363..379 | 0.4 kPa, 31.7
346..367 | 0.4 kPa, 31.7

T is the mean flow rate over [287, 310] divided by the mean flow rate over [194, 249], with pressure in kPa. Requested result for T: 0.84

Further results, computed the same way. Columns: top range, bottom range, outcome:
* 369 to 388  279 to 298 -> 1.01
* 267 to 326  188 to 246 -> 0.89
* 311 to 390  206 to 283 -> 0.88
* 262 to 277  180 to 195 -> 1.51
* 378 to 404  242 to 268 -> 0.88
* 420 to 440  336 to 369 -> 1.04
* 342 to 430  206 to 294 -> 0.91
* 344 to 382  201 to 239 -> 0.84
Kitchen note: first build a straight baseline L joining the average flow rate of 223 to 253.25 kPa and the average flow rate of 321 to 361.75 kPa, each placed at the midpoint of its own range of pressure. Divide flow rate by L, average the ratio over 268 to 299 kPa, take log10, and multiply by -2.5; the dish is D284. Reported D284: 0.11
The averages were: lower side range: 37.1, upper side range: 32.1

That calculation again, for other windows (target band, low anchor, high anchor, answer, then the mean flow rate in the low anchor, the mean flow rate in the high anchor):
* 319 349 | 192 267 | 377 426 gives 0.05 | 36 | 31.8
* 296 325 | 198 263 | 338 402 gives 0.09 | 36.9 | 31.7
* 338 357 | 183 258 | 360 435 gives 0.01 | 34.3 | 32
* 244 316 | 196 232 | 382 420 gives 0.08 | 37.1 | 31.7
